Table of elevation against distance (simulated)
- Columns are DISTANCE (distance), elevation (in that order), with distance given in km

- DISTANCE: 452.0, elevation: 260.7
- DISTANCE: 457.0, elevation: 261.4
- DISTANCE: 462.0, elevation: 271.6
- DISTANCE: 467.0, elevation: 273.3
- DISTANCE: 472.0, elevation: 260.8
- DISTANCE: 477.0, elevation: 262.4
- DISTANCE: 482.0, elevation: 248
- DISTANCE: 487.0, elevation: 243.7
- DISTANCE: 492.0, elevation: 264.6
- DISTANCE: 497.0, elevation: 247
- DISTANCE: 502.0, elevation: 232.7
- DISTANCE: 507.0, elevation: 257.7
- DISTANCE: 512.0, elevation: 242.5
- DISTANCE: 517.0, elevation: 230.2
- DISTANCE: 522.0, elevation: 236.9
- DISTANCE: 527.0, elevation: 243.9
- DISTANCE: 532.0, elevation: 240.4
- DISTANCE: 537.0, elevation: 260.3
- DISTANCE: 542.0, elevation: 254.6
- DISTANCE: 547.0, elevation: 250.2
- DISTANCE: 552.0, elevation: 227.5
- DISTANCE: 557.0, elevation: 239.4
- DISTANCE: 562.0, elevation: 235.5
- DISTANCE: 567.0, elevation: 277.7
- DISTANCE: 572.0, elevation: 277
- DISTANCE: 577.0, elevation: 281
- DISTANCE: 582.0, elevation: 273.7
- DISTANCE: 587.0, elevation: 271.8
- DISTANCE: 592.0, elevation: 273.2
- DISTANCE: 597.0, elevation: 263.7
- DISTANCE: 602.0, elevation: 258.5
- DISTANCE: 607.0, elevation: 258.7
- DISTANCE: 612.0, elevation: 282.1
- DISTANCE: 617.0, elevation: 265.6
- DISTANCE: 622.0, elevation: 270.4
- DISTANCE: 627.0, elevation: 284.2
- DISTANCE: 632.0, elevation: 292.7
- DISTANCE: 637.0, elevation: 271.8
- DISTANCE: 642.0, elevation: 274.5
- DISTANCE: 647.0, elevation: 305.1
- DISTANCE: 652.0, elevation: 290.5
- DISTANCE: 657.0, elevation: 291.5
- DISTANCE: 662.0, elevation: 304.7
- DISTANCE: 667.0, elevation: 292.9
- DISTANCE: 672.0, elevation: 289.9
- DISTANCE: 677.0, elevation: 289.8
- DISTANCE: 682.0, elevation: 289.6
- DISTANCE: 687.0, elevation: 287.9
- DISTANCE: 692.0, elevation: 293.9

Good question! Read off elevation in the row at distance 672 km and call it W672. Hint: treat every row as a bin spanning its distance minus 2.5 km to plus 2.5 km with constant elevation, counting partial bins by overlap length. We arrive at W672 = 289.9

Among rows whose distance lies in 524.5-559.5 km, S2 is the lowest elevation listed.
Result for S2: 227.5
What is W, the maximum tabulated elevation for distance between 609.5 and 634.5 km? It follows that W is 292.7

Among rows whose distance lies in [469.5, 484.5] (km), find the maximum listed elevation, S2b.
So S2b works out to 262.4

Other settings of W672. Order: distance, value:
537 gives 260.3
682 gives 289.6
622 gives 270.4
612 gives 282.1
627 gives 284.2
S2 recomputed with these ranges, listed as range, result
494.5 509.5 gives 232.7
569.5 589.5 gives 271.8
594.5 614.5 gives 258.5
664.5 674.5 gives 289.9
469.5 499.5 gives 243.7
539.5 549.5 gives 250.2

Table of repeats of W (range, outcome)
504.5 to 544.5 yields 260.3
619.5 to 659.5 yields 305.1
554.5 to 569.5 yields 277.7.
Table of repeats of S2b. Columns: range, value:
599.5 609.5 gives 258.7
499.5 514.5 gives 257.7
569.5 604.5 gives 281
